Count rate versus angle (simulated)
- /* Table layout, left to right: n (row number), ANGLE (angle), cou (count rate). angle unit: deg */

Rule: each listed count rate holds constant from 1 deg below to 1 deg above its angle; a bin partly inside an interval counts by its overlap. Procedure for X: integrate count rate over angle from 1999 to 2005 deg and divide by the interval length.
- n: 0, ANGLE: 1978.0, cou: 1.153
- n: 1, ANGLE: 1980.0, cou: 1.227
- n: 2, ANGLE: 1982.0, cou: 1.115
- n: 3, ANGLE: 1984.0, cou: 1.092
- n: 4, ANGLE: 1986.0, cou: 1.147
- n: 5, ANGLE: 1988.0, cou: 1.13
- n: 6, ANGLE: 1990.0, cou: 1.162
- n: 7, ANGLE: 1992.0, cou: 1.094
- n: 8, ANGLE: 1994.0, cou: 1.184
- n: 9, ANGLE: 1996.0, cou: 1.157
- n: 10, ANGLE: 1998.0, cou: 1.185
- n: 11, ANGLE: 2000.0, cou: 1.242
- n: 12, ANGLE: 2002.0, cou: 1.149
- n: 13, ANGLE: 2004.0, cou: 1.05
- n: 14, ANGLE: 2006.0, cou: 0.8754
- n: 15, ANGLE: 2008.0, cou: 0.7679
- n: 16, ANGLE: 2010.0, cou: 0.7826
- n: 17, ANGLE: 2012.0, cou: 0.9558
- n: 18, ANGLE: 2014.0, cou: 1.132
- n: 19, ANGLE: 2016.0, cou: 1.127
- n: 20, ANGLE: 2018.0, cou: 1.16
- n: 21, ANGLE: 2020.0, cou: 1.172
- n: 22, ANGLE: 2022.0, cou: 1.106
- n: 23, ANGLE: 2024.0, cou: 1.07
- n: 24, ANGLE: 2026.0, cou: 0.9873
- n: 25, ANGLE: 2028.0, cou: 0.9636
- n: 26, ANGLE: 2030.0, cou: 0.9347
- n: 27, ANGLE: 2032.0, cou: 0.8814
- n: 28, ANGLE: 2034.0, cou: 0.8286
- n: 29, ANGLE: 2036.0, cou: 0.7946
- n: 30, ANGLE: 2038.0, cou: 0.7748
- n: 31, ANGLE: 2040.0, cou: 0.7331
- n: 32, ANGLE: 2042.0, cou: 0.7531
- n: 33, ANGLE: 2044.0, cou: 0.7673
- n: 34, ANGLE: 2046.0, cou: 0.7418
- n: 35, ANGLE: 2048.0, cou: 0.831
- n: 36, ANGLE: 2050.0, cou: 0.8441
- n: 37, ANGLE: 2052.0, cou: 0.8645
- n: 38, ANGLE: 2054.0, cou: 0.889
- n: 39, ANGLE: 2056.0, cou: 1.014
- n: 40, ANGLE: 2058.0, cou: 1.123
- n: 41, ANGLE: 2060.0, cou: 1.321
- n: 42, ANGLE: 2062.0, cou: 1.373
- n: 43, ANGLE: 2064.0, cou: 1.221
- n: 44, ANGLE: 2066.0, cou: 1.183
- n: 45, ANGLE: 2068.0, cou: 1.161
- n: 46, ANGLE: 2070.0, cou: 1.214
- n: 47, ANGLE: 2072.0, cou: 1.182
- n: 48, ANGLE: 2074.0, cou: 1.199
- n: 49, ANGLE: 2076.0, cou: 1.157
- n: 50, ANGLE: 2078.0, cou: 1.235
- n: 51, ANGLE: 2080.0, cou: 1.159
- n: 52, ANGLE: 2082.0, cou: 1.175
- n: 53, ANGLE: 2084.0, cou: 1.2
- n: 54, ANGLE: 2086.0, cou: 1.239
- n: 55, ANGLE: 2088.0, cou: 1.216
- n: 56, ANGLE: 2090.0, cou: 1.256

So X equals 1.15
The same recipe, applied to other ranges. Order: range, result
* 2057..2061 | 1.22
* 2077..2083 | 1.19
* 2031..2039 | 0.82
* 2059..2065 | 1.3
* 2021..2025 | 1.09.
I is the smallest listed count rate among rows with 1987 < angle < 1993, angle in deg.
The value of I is 1.094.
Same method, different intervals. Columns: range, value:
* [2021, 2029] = 0.9636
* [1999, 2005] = 1.05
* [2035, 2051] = 0.7331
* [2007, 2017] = 0.7679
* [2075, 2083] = 1.157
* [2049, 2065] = 0.8441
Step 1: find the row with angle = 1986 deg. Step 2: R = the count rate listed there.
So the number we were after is 1.147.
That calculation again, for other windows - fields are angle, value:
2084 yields 1.2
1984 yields 1.092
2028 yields 0.9636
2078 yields 1.235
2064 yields 1.221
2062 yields 1.373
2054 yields 0.889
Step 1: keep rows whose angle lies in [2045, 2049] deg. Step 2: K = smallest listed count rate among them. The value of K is 0.7418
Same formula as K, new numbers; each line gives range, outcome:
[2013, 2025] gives 1.07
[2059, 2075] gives 1.161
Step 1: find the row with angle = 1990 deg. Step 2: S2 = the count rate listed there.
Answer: 1.162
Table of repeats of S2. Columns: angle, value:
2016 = 1.127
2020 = 1.172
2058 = 1.123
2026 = 0.9873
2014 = 1.132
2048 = 0.831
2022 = 1.106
